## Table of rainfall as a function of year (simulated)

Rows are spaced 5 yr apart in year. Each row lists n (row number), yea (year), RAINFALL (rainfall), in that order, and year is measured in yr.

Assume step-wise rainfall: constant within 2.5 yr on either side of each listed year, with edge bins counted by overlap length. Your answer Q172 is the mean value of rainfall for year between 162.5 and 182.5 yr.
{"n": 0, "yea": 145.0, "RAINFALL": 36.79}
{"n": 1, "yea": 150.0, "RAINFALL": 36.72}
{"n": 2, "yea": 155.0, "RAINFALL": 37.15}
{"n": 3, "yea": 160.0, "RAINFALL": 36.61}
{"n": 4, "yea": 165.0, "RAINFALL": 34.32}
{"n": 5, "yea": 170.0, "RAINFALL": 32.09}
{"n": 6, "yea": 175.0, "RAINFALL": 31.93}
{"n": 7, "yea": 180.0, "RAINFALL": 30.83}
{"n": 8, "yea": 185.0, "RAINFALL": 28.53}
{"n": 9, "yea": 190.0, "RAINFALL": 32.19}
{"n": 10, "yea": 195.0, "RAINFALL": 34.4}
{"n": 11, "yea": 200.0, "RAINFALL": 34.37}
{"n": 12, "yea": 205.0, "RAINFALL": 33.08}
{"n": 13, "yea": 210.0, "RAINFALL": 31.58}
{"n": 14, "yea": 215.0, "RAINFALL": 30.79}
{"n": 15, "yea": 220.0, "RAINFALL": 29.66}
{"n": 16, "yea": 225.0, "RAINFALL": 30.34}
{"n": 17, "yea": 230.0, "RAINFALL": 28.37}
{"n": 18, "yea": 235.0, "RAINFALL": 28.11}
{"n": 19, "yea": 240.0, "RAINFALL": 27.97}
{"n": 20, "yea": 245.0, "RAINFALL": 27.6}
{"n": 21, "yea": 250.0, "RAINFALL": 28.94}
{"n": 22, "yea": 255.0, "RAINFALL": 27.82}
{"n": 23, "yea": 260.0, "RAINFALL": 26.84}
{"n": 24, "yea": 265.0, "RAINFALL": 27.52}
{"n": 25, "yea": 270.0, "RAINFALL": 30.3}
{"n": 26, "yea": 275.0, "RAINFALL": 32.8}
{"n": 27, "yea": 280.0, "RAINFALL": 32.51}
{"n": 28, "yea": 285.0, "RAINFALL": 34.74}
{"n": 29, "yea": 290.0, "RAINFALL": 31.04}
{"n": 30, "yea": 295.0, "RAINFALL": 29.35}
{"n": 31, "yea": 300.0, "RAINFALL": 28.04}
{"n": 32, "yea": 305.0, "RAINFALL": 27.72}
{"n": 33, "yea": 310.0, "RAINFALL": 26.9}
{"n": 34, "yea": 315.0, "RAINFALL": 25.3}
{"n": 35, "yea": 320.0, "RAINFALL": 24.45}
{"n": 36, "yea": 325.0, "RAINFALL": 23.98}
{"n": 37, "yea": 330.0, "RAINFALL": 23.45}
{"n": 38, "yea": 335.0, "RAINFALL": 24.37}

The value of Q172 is 32.3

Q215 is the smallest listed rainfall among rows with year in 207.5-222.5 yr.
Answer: 29.66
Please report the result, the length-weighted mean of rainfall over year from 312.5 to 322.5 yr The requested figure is 24.9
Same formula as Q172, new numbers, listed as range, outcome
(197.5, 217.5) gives 32.5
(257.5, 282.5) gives 30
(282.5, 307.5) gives 30.2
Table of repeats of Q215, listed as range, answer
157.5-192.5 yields 28.53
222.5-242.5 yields 27.97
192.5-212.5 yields 31.58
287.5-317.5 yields 25.3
